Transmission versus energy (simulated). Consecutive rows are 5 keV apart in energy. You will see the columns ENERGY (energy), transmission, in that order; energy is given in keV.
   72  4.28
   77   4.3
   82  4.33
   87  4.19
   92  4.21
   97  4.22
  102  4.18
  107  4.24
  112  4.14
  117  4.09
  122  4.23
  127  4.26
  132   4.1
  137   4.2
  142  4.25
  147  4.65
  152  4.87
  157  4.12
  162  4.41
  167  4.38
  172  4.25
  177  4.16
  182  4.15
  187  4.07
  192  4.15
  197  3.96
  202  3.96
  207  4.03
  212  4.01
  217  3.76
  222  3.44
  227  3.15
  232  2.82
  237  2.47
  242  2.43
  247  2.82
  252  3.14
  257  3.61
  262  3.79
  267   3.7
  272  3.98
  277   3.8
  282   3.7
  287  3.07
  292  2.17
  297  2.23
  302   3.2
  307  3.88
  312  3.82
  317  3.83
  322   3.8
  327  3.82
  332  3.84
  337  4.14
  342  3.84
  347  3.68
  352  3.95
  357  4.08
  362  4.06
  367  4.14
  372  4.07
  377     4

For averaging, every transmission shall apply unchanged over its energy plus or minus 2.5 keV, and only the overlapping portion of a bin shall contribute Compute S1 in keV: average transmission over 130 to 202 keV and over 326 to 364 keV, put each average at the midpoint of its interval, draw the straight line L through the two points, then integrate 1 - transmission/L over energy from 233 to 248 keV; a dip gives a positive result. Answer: 5.63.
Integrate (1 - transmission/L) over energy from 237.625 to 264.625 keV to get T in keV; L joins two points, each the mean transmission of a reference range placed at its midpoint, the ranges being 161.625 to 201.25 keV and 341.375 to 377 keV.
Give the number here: 6.5 keV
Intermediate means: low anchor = 4.17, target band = 3.11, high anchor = 3.98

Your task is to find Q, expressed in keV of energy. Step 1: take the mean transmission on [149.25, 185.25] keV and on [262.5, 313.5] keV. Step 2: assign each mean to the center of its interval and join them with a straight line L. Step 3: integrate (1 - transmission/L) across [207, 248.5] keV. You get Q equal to 7.4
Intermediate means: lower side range 4.33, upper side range 3.36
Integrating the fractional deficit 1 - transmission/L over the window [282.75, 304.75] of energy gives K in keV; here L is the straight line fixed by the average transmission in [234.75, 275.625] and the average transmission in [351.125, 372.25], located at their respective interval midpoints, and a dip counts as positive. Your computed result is 4.9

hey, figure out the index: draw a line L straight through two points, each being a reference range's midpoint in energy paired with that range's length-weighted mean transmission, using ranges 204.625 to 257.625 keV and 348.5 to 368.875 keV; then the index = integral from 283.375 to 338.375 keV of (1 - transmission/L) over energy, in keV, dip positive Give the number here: 4.7 keV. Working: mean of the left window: 3.23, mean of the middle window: 3.43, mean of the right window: 4.04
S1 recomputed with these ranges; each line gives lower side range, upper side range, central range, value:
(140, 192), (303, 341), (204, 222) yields 1.4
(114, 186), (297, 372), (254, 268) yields 1.1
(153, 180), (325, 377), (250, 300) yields 9.6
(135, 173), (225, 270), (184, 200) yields -0.8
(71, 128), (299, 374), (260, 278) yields 0.7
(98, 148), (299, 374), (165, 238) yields 5.1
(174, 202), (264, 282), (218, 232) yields 2.5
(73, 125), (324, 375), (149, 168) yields -1.4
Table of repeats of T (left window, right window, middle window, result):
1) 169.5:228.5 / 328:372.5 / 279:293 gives 3.0 keV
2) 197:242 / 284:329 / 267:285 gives -2.3 keV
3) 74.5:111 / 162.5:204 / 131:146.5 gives -0.2 keV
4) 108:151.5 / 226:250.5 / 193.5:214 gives -5.0 keV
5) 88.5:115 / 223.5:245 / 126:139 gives -1.1 keV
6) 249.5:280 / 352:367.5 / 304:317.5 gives 0.1 keV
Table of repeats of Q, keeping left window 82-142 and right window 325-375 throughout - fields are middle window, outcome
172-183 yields -0.12 keV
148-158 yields -1.01 keV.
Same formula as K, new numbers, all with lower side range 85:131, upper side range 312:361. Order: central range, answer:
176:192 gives -0.14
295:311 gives 2.99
